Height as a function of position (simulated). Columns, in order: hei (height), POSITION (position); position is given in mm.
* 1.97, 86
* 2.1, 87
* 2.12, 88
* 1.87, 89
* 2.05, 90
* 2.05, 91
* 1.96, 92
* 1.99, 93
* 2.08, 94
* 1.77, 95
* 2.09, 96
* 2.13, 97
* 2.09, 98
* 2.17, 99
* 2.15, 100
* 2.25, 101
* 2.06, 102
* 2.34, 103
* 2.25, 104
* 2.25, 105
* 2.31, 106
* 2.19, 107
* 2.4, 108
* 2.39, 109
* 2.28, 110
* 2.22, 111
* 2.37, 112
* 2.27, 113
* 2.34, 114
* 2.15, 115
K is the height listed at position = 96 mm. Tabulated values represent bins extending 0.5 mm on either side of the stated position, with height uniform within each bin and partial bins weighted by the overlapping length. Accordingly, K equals 2.09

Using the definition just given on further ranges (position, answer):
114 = 2.34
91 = 2.05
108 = 2.4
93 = 1.99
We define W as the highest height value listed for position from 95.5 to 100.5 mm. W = 2.17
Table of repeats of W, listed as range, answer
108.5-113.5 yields 2.39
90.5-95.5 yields 2.08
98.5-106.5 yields 2.34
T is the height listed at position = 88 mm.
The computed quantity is 2.12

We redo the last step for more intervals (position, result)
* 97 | 2.13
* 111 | 2.22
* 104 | 2.25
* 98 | 2.09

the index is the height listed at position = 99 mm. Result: 2.17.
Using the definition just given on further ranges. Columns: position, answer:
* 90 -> 2.05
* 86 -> 1.97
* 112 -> 2.37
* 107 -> 2.19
